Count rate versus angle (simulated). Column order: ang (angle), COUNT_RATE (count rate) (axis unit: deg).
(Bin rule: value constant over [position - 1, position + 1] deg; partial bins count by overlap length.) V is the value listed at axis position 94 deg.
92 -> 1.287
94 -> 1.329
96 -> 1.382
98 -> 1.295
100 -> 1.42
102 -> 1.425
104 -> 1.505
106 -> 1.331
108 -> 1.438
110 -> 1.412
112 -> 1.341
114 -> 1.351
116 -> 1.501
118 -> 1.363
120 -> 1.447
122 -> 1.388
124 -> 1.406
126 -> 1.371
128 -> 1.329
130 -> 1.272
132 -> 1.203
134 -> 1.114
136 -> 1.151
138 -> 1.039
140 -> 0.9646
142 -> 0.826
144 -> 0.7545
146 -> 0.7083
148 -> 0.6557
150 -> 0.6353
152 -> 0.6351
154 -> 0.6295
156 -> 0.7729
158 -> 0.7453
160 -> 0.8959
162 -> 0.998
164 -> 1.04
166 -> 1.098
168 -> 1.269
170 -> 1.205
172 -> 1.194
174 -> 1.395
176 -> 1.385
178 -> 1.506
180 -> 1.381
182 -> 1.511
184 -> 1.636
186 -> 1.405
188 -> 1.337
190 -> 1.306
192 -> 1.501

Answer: 1.329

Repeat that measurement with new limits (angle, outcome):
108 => 1.438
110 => 1.412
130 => 1.272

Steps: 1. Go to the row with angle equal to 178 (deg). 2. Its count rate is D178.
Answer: 1.506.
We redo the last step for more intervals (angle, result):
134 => 1.114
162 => 0.998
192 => 1.501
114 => 1.351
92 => 1.287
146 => 0.7083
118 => 1.363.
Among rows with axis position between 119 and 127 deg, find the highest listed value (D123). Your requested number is 1.447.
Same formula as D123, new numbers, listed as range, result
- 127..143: 1.329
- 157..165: 1.04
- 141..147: 0.826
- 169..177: 1.395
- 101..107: 1.505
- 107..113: 1.438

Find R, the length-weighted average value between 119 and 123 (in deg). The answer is 1.42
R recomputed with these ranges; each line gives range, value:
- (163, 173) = 1.16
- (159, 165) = 0.978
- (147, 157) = 0.666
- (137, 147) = 0.858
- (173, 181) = 1.42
